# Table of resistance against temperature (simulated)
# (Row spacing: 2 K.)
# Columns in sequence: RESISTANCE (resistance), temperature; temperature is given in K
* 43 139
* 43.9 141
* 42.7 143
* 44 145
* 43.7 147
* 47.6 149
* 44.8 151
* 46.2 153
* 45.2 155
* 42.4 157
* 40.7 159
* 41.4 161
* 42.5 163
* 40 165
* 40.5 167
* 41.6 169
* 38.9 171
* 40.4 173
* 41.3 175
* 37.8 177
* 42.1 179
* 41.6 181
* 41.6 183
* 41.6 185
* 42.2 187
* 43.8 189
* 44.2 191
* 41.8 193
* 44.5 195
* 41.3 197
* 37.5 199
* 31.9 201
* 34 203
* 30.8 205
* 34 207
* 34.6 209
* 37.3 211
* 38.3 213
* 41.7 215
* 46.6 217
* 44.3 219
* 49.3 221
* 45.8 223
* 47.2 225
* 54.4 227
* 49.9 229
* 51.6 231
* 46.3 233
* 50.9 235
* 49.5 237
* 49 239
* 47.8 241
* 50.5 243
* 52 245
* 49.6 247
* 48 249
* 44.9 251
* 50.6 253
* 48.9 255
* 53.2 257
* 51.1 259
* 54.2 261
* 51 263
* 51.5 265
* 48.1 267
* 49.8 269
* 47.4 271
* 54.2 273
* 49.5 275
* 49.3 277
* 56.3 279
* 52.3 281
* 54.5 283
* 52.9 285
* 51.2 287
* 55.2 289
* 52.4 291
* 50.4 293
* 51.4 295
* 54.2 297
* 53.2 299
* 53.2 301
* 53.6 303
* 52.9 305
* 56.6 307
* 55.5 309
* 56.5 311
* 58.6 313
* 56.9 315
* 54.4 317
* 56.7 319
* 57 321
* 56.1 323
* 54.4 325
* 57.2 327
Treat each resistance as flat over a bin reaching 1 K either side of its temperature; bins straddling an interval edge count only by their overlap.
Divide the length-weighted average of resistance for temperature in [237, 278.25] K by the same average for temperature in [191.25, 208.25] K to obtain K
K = 1.3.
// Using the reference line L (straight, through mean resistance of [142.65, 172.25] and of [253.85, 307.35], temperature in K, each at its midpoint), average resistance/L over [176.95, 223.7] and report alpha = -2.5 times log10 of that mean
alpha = 0.14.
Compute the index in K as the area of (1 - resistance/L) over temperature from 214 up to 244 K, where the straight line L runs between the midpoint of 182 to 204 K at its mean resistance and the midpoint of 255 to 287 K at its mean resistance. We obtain -1.8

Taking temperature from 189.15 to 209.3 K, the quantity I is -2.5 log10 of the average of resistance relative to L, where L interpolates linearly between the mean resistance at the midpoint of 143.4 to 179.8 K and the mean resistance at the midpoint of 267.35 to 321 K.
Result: 0.20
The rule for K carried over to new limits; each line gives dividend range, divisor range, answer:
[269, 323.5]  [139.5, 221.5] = 1.30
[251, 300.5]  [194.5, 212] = 1.44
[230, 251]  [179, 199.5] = 1.17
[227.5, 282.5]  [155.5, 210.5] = 1.26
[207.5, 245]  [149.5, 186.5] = 1.11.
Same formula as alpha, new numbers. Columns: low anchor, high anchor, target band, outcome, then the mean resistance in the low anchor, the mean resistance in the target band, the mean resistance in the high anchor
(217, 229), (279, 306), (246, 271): 0.015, 48.2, 50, 53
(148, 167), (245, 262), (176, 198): 0.083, 43.3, 42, 50.2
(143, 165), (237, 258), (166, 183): 0.110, 43.6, 40.6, 49.5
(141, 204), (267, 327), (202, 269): 0.028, 41.6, 46.6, 53.6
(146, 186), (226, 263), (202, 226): 0.169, 42.1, 40.3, 50.2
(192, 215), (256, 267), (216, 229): -0.148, 37.1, 48.1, 51.8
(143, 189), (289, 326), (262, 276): 0.023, 42.2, 50.2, 54.7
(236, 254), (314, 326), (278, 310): 0.001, 49.1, 53.5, 55.9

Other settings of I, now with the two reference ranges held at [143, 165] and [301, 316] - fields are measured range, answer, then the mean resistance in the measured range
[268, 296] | 0.03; 51.9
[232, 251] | 0.03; 49.1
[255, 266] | 0.00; 51.9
